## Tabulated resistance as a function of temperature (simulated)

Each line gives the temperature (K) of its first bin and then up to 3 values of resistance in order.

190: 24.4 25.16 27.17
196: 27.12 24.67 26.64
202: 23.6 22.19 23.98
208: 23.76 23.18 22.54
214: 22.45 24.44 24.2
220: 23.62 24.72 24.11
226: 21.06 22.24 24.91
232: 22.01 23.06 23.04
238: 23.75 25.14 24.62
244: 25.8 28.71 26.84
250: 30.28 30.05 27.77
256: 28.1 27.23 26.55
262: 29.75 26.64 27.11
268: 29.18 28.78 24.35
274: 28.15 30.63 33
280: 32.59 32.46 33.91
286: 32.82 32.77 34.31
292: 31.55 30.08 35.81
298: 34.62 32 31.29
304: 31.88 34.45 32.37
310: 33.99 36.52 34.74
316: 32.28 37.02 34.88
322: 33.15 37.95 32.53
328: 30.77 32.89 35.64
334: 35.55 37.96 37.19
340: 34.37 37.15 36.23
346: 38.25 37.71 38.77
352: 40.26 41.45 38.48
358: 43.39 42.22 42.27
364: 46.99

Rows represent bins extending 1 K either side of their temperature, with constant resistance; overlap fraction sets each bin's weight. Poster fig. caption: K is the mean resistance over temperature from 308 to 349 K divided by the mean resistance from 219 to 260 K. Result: 1.4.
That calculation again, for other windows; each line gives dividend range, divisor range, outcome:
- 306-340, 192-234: 1.45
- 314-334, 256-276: 1.24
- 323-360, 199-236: 1.58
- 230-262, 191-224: 1.08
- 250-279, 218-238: 1.22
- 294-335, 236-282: 1.21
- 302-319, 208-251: 1.40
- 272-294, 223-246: 1.33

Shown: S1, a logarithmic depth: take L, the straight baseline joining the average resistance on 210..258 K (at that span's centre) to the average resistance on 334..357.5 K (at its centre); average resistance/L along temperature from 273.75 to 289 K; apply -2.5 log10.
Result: -0.06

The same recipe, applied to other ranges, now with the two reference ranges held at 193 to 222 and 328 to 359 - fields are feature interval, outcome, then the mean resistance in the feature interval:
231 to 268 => 0.07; 26.5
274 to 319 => -0.01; 33.1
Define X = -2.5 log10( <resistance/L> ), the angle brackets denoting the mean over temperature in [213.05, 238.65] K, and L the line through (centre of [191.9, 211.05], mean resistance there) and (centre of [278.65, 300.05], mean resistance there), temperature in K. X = 0.16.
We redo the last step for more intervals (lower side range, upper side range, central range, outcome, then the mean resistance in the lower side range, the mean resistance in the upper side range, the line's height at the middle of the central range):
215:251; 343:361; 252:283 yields 0.00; 24.6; 39.6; 29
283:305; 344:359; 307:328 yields 0.04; 32.8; 39.5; 35.6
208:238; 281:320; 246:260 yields -0.04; 23.3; 33.5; 27.2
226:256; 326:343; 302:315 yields -0.05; 25.5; 35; 32.4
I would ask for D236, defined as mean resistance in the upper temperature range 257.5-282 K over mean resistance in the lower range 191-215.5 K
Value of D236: 1.2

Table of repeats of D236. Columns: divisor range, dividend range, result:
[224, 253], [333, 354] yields 1.50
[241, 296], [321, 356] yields 1.23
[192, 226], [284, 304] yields 1.36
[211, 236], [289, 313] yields 1.43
